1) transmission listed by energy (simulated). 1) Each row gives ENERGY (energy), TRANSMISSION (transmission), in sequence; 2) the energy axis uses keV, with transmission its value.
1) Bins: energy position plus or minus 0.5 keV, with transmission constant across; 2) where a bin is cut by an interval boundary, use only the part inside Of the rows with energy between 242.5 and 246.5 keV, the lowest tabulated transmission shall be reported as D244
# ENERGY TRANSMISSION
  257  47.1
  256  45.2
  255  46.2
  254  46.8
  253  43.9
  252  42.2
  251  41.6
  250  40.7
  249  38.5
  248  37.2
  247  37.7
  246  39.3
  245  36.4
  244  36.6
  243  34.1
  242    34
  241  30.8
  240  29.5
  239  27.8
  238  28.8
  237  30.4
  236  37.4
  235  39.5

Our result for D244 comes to 34.1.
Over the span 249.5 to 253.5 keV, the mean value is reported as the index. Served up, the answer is 42.1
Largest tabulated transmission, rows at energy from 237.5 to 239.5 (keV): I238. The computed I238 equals 28.8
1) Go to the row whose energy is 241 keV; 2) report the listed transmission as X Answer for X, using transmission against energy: 30.8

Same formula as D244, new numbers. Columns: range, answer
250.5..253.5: 41.6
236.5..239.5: 27.8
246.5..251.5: 37.2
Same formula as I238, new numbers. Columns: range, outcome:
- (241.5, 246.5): 39.3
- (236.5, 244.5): 36.6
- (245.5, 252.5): 42.2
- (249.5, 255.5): 46.8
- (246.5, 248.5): 37.7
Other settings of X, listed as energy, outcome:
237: 30.4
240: 29.5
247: 37.7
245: 36.4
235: 39.5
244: 36.6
